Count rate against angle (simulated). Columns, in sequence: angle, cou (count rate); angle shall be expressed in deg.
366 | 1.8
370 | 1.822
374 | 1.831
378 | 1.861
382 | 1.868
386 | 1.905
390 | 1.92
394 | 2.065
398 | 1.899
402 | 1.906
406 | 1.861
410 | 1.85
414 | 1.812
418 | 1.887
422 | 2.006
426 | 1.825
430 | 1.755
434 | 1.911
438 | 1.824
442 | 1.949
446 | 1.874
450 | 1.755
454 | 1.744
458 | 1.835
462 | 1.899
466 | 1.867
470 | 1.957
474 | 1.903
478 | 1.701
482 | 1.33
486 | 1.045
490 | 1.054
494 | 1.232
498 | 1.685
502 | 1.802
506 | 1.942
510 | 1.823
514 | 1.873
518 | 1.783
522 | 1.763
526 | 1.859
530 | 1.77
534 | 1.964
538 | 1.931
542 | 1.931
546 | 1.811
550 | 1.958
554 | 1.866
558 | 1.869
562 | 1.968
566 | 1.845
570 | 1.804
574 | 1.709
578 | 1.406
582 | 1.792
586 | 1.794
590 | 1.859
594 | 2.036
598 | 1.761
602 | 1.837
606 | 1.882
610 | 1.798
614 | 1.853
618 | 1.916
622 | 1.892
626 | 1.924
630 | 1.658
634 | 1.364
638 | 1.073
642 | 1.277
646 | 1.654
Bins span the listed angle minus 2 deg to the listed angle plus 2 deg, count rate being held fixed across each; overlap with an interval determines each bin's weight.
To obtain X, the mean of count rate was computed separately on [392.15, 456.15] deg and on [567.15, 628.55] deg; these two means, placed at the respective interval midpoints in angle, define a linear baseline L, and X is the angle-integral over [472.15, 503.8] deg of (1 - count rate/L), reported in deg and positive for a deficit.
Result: 6.59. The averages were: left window 1.87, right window 1.82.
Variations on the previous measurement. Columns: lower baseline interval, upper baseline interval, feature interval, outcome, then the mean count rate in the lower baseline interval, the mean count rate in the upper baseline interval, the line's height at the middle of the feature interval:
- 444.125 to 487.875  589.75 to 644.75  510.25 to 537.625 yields -1.9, 1.72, 1.72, 1.72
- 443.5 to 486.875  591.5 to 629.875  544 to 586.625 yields 0.6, 1.74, 1.87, 1.83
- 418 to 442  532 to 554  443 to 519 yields 8.0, 1.87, 1.91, 1.89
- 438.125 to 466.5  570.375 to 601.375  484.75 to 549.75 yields 3.2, 1.84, 1.77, 1.81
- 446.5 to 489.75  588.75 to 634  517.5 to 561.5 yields -2.8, 1.68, 1.83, 1.76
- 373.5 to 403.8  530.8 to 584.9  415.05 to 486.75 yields 3.3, 1.91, 1.83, 1.88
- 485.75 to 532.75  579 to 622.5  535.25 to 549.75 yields -1.5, 1.66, 1.84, 1.73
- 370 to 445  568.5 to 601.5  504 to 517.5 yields -0.4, 1.88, 1.77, 1.82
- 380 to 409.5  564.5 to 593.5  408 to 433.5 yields 0.4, 1.91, 1.76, 1.89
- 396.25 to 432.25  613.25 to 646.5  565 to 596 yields -2.0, 1.87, 1.61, 1.67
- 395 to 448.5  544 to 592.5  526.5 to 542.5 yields -0.6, 1.88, 1.81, 1.82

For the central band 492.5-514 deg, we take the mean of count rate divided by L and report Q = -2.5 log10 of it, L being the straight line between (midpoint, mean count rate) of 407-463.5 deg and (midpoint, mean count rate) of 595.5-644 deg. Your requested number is 0.04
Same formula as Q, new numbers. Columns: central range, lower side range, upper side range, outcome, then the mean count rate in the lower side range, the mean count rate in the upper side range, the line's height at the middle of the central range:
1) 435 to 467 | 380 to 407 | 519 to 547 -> 0.029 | 1.92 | 1.86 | 1.9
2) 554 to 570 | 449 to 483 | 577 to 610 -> -0.045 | 1.79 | 1.81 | 1.8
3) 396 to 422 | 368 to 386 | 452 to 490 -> -0.054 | 1.85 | 1.66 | 1.79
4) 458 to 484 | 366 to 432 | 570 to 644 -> 0.025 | 1.88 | 1.72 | 1.82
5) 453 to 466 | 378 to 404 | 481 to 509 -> -0.140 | 1.92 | 1.46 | 1.62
